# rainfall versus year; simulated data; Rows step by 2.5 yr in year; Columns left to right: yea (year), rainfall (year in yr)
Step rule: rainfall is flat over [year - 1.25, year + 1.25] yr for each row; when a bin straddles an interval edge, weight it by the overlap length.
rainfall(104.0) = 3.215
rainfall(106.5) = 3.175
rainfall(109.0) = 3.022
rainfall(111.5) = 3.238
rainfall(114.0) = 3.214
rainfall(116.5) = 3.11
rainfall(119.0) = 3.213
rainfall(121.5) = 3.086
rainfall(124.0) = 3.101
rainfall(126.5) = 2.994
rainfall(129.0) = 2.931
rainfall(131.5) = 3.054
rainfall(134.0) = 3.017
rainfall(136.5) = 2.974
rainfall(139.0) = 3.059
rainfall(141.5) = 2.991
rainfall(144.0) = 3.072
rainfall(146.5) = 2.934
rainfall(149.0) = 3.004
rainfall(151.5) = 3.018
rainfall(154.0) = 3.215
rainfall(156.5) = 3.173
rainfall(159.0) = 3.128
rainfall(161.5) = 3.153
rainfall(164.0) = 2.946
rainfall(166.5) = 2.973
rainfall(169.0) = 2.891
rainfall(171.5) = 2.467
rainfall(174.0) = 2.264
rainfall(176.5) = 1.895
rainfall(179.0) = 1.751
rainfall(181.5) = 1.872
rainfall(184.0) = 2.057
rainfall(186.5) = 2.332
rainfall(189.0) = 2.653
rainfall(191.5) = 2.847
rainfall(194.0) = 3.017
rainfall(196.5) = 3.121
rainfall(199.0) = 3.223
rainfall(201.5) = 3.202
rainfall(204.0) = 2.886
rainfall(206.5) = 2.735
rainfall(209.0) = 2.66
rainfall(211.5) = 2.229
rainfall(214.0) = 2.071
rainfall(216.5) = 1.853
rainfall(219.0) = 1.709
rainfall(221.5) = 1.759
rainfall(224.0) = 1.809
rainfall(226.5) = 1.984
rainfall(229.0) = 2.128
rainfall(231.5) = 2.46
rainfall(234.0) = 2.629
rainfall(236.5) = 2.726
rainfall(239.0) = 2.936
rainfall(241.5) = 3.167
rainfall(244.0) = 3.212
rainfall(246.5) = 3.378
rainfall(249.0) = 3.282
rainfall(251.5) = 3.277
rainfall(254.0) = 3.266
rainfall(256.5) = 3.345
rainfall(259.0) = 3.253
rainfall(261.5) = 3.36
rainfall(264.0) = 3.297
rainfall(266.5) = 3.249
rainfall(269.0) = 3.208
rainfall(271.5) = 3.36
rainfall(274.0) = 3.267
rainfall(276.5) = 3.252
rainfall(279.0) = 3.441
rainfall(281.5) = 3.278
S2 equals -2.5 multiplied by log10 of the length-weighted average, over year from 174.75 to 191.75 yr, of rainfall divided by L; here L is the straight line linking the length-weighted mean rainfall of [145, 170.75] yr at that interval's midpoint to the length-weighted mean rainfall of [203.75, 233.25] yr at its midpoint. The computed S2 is 0.22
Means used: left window 3.03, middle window 2.16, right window 2.17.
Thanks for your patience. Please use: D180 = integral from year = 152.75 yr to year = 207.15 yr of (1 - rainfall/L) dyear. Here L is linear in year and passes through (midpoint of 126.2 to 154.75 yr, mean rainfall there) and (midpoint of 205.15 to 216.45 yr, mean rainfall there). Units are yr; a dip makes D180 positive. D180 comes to -1.5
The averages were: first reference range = 3.02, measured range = 2.72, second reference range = 2.37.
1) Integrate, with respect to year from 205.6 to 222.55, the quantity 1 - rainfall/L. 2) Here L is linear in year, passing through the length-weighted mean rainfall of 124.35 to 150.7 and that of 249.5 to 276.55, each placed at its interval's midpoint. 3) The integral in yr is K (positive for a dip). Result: 5.5 yr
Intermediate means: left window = 3.01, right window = 3.29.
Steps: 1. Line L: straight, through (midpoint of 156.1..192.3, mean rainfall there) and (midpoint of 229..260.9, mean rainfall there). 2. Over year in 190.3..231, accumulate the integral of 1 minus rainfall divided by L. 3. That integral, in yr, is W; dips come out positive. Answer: 4.86 yr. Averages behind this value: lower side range 2.54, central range 2.45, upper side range 3.05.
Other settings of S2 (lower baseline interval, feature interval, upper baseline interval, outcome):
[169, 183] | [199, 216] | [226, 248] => -0.08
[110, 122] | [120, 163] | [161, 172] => -0.01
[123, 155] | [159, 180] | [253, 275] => 0.19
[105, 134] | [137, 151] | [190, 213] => 0.01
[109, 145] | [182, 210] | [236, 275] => 0.14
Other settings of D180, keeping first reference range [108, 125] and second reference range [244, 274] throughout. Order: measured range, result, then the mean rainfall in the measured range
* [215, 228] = 5.67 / 1.83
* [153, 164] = 0.16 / 3.14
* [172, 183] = 4.20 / 1.98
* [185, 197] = 1.73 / 2.76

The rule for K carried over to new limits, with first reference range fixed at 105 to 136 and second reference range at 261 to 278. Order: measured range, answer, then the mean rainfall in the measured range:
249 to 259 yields -0.1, 3.29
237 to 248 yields 0.4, 3.15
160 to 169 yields 0.4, 3.01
